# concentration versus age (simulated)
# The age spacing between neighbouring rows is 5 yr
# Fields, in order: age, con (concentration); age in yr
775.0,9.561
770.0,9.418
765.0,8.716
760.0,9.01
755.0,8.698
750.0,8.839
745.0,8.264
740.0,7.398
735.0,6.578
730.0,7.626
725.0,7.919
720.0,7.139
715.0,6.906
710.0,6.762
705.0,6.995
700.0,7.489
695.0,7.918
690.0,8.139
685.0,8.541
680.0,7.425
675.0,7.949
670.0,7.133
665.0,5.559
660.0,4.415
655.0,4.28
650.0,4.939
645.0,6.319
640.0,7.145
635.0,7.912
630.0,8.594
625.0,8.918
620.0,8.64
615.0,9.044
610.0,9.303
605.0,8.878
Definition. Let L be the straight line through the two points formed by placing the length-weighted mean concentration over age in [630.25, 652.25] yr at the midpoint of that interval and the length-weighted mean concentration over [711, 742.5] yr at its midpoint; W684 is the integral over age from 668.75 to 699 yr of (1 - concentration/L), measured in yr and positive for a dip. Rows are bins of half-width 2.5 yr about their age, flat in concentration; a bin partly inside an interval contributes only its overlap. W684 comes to -3.6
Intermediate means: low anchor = 6.8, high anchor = 7.24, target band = 7.86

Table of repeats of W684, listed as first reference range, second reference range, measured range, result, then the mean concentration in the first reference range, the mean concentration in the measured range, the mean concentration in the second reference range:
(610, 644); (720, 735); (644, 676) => 9.4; 8.35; 5.67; 7.47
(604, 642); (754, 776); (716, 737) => 3.8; 8.56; 7.3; 9.07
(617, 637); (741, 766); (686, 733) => 6.2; 8.54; 7.46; 8.63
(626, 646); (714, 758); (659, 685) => 3.0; 7.69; 6.81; 7.75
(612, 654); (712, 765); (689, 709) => 0.6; 7.59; 7.53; 7.87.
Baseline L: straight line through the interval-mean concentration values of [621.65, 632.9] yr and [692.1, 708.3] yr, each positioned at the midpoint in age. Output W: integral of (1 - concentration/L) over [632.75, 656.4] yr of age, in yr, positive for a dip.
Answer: 6.3 yr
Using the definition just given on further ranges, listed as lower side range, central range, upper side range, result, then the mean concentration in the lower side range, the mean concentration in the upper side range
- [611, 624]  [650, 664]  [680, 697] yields 6.4 yr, 8.9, 8.09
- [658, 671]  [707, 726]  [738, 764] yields 0.6 yr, 5.59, 8.48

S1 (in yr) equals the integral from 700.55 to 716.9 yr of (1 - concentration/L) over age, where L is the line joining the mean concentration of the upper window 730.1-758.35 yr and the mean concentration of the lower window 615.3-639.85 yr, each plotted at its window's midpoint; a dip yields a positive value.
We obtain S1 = 2.3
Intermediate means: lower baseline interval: 8.43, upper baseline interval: 7.96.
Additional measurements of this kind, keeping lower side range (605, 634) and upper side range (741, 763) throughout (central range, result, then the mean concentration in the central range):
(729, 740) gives 2.0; 7.1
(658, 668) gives 4.2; 5.12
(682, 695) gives 0.7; 8.22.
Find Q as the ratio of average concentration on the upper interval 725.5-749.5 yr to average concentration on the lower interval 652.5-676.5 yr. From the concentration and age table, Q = 1.32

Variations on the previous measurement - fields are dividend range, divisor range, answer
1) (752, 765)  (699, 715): 1.26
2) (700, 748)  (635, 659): 1.26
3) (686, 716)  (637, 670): 1.33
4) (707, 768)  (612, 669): 1.13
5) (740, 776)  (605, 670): 1.23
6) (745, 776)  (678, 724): 1.19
